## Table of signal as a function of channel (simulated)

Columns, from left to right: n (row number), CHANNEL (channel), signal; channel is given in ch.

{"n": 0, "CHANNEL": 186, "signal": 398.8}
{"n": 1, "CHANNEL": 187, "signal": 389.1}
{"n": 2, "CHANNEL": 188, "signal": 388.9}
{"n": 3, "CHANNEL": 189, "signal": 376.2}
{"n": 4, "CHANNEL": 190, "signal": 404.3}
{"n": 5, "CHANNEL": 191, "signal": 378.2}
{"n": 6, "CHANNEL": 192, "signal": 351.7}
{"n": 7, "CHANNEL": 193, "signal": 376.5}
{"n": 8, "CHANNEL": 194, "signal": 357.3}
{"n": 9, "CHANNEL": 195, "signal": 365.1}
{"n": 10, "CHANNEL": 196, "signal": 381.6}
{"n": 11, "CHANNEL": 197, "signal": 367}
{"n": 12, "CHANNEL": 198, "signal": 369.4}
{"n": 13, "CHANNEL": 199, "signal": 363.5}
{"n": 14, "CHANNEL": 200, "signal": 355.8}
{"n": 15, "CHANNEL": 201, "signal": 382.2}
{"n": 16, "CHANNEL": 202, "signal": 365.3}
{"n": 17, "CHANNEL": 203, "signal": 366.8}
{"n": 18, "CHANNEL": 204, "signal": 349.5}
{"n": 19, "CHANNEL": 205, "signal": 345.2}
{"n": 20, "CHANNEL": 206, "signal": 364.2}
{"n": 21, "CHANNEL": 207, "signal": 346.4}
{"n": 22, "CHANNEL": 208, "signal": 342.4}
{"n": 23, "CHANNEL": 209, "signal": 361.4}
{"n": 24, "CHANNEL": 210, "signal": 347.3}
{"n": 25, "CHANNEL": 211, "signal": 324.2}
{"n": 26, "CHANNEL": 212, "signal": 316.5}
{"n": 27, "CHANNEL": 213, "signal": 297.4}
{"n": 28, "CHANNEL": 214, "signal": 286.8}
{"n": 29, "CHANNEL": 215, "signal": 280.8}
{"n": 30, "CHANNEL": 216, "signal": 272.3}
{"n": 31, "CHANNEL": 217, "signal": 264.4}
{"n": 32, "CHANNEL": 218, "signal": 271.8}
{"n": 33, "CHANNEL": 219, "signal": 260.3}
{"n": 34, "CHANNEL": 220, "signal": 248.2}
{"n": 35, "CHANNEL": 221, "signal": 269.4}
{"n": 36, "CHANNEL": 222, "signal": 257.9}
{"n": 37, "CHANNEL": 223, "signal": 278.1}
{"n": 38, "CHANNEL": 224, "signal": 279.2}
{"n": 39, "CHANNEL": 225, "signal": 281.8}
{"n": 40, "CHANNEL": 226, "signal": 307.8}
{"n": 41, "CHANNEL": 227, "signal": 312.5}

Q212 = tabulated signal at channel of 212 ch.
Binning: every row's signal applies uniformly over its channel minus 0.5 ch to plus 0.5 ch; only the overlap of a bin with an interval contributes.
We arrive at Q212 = 316.5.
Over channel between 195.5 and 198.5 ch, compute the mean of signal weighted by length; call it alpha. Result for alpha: 373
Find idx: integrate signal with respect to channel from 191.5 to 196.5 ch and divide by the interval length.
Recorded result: 366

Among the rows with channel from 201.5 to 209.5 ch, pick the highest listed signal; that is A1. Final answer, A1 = 366.8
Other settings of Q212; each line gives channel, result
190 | 404.3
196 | 381.6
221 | 269.4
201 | 382.2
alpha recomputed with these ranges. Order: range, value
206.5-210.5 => 349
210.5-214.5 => 306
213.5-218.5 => 275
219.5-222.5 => 258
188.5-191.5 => 386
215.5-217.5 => 268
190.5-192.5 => 365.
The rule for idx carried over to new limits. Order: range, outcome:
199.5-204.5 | 364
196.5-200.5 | 364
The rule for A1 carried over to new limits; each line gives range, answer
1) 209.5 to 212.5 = 347.3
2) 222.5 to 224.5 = 279.2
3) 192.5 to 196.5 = 381.6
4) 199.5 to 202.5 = 382.2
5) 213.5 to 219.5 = 286.8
